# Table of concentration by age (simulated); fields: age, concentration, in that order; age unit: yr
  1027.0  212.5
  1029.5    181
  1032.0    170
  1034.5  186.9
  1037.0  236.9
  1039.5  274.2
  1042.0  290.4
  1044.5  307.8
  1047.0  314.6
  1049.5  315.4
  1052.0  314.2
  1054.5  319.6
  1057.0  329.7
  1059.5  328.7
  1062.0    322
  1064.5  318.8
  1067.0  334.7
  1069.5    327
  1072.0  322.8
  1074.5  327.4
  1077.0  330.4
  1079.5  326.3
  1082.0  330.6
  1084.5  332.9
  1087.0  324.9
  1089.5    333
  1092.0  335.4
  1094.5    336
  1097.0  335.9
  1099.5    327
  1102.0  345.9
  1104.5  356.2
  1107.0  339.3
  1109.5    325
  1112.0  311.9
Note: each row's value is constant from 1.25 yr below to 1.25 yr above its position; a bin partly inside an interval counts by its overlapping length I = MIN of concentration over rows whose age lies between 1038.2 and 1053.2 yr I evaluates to 274.2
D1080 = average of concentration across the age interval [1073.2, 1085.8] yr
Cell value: 329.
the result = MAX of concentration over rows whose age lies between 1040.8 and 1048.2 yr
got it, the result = 314.6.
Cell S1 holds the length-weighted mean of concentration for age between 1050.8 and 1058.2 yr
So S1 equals 321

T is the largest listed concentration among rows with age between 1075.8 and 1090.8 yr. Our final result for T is 333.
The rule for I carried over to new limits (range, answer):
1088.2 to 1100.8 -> 327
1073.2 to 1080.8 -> 326.3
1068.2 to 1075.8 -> 322.8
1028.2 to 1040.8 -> 170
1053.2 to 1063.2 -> 319.6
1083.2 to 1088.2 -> 324.9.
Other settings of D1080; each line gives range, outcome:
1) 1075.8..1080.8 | 328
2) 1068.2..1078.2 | 327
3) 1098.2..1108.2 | 342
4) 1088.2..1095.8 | 335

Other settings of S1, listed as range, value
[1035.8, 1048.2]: 285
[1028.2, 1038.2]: 194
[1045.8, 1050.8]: 315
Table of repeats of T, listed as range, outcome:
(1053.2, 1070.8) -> 334.7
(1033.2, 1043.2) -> 290.4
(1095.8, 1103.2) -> 345.9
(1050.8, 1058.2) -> 329.7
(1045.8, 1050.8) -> 315.4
